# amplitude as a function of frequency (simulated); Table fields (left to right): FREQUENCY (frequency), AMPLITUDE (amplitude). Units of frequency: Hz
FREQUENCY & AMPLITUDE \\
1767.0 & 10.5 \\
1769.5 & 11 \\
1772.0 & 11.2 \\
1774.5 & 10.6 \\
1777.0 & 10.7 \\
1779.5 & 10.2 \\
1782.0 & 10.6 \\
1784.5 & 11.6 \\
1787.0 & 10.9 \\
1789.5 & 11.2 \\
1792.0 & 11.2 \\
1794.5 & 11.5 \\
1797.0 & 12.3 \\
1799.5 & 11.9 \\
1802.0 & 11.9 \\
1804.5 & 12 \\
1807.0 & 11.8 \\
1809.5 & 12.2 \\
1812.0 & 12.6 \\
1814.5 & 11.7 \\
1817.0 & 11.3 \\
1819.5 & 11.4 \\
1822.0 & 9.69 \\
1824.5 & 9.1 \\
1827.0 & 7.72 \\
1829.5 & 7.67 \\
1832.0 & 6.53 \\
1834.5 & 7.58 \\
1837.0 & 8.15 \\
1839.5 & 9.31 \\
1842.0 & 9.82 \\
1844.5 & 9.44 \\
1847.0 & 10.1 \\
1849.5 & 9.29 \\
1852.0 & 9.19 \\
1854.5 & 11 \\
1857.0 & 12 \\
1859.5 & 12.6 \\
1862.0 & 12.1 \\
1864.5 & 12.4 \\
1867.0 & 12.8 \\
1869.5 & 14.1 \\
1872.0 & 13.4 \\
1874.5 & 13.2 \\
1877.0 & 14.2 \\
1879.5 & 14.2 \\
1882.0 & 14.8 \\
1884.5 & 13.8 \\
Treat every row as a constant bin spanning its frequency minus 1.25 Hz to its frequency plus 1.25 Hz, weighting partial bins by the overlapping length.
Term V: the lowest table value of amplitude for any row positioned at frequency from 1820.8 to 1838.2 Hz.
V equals 6.53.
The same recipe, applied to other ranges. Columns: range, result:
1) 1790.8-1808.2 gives 11.2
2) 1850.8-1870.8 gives 9.19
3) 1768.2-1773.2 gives 11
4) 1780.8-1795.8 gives 10.6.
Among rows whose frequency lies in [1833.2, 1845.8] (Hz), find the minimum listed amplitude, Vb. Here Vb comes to 7.58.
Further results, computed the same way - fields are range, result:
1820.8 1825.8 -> 9.1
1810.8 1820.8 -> 11.3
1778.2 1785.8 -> 10.2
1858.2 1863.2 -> 12.1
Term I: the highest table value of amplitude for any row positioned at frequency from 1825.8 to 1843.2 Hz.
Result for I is 9.82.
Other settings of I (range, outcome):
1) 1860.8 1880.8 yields 14.2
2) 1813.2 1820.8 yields 11.7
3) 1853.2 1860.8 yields 12.6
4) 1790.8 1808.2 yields 12.3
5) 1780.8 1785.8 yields 11.6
